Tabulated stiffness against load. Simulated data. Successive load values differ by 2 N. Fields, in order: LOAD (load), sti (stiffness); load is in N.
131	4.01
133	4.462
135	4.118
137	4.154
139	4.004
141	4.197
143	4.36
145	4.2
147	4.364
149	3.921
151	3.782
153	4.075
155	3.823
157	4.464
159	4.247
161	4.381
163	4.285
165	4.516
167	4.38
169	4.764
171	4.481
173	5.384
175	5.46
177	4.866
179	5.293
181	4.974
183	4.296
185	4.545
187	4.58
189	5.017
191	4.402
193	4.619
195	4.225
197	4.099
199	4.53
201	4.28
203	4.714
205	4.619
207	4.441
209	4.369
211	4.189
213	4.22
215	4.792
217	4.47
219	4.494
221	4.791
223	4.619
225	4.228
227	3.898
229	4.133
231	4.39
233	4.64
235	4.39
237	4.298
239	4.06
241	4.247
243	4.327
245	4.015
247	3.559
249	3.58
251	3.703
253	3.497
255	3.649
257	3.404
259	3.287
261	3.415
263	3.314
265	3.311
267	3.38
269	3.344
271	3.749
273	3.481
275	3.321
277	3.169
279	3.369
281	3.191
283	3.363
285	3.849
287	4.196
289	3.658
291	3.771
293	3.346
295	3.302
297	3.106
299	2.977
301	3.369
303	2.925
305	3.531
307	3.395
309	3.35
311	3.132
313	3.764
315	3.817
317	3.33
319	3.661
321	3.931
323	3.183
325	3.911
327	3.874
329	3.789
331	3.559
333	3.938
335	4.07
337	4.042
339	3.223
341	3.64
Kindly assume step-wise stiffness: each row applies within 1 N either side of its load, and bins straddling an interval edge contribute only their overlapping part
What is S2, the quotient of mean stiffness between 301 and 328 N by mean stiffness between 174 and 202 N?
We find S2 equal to 0.8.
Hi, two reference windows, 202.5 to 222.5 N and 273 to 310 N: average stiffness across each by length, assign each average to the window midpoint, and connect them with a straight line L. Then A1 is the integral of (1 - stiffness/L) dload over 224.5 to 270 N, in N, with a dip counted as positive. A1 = 2.3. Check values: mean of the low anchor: 4.51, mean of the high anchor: 3.4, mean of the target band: 3.82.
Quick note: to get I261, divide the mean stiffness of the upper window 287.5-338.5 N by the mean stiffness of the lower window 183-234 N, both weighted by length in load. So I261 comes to 0.8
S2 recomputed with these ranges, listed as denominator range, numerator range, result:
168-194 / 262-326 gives 0.72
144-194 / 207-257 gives 0.92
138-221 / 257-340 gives 0.78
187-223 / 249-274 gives 0.77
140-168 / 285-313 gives 0.81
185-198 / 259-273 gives 0.76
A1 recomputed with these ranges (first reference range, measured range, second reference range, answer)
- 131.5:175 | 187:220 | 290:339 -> -3.2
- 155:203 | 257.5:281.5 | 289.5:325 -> 2.6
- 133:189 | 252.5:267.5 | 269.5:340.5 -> 1.6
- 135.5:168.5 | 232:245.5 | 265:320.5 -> -2.0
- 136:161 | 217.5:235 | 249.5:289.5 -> -3.2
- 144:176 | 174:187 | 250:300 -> -2.0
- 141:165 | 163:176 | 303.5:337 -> -2.1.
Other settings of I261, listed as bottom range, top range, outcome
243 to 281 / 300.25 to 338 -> 1.03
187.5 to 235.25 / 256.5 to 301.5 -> 0.77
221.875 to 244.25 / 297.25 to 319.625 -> 0.79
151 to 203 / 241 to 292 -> 0.78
